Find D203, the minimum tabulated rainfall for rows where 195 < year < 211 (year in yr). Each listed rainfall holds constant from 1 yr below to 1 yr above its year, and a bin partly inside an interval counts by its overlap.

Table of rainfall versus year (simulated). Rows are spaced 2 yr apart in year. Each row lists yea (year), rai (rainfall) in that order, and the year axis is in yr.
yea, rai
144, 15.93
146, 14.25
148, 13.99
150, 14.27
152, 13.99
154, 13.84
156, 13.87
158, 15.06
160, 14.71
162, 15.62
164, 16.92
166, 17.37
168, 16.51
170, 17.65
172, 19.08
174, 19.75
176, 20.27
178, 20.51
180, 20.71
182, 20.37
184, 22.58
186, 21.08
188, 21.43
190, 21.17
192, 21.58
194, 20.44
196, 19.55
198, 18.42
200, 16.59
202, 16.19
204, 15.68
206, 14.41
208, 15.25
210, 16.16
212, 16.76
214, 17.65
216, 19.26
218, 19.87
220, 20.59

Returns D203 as 14.41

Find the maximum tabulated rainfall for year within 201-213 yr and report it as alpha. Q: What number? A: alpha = 16.76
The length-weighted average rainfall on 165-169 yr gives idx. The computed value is 16.9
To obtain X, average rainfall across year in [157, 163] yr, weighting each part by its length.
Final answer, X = 15.1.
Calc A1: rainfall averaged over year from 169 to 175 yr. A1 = 18.8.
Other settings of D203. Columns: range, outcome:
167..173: 16.51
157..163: 14.71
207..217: 15.25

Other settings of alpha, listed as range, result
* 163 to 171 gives 17.65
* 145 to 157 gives 14.27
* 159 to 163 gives 15.62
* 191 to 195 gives 21.58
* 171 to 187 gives 22.58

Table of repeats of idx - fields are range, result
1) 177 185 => 21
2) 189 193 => 21.4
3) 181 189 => 21.4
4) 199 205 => 16.2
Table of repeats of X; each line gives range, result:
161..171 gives 16.8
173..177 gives 20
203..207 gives 15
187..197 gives 20.8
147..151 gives 14.1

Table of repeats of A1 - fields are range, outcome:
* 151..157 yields 13.9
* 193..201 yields 18.8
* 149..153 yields 14.1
